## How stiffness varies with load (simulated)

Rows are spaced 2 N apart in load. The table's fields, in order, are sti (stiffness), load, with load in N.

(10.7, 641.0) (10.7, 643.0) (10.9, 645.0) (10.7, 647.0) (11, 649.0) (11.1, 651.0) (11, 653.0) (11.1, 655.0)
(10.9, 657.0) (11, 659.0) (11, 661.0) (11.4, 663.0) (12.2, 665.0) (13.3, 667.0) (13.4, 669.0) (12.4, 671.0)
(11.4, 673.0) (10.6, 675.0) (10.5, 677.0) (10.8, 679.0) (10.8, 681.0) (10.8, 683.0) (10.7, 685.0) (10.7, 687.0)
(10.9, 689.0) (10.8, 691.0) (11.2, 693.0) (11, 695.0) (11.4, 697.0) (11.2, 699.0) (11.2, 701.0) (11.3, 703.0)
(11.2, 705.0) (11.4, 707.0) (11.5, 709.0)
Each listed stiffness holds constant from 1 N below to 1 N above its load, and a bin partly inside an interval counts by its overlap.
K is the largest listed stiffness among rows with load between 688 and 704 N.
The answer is 11.4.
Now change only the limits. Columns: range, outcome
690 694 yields 11.2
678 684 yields 10.8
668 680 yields 13.4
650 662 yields 11.1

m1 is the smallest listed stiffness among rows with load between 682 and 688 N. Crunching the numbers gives 10.7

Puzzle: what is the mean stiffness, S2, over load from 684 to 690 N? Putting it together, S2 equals 10.8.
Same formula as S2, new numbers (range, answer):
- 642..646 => 10.8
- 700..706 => 11.2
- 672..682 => 10.8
